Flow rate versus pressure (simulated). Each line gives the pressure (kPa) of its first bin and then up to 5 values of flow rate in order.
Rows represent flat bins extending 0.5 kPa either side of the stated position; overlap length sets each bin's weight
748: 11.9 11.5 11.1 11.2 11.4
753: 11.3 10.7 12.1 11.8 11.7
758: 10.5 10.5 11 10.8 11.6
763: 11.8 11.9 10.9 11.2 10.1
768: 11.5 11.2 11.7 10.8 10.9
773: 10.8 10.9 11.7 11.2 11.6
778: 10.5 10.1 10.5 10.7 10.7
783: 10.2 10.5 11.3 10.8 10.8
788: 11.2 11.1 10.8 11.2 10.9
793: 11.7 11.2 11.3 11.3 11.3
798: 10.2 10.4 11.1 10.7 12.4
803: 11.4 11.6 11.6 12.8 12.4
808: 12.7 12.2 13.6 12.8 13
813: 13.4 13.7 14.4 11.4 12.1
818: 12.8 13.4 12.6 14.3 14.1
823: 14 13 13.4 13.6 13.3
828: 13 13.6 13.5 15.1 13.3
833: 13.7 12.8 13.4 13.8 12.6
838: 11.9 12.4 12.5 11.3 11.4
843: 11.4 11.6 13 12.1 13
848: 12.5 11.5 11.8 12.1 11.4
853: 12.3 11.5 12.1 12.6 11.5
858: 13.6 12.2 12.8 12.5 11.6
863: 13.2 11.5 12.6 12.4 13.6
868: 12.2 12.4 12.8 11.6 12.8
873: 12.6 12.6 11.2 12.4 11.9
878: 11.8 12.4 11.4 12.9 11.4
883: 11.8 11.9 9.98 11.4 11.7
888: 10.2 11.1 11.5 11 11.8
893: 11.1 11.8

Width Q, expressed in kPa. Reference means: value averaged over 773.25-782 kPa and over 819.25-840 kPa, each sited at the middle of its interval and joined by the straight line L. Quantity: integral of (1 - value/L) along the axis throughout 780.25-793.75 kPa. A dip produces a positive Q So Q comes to 0.5 kPa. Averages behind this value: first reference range 10.9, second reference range 13.3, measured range 10.9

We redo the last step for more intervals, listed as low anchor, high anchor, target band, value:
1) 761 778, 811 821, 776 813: 2.49 kPa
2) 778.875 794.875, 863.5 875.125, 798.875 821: -2.25 kPa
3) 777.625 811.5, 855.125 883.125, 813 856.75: -3.49 kPa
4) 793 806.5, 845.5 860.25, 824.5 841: -1.83 kPa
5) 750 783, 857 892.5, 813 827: -2.12 kPa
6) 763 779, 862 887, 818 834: -2.62 kPa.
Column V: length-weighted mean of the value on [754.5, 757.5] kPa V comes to 11.9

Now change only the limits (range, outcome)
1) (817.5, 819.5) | 13.1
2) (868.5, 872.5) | 12.4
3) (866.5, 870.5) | 12.8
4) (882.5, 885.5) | 11.2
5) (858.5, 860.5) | 12.5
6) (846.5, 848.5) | 12.8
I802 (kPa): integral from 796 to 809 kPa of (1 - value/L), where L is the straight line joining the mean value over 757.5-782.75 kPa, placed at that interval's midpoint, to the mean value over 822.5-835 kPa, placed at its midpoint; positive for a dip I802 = 0.9 kPa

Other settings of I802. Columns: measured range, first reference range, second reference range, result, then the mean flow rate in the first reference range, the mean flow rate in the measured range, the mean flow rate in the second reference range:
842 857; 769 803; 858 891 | -0.4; 11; 12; 12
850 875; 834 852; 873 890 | -0.8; 12.2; 12.3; 11.7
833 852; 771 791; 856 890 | -1.0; 10.9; 12.3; 12.1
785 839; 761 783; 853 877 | -3.7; 11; 12.4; 12.3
